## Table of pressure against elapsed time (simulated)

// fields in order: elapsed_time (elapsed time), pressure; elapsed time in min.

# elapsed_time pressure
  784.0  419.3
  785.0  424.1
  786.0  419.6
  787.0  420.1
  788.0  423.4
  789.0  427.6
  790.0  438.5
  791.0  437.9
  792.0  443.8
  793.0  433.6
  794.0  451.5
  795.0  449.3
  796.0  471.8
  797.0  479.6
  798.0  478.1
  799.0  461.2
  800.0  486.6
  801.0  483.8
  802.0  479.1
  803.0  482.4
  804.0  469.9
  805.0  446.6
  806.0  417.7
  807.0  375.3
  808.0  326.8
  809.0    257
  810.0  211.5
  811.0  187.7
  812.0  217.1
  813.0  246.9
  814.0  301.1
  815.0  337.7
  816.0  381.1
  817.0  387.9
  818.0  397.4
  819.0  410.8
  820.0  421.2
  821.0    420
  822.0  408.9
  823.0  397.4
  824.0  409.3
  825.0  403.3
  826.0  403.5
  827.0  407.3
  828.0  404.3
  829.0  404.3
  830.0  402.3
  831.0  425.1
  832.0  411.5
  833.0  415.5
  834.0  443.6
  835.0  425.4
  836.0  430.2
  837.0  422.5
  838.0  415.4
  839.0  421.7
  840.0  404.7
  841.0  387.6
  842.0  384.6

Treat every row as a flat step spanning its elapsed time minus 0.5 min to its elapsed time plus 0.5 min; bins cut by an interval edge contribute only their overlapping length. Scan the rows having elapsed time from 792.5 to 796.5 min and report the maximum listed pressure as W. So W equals 471.8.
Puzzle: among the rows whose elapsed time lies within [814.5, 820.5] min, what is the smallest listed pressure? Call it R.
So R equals 337.7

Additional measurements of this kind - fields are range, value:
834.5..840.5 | 404.7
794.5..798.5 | 449.3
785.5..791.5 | 419.6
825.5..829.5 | 403.5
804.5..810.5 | 211.5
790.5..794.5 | 433.6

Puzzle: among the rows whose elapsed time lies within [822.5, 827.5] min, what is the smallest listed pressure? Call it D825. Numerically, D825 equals 397.4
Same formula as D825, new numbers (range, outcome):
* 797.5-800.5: 461.2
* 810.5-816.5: 187.7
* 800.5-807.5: 375.3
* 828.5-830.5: 402.3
